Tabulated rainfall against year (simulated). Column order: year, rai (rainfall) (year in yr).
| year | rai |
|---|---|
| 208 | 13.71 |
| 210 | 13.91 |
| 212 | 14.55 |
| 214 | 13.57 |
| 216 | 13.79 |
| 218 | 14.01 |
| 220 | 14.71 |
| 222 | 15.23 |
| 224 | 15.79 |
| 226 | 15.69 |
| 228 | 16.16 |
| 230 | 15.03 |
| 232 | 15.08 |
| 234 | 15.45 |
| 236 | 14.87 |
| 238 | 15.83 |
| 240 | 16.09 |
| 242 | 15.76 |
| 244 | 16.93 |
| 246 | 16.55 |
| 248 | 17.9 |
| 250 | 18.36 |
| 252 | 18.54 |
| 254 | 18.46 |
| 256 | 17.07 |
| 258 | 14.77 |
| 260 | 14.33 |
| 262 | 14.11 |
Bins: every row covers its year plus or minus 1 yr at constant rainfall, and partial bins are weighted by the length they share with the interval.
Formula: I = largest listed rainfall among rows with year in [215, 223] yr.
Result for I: 15.23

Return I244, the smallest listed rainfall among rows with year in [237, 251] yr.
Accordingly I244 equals 15.76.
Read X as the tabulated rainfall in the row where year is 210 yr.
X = 13.91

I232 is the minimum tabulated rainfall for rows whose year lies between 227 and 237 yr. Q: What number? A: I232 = 14.87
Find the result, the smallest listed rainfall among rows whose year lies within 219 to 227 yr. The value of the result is 14.71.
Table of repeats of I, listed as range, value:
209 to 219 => 14.55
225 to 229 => 16.16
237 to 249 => 17.9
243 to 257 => 18.54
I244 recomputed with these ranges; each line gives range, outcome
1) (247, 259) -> 14.77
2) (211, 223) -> 13.57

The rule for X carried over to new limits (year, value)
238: 15.83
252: 18.54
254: 18.46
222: 15.23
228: 16.16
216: 13.79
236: 14.87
